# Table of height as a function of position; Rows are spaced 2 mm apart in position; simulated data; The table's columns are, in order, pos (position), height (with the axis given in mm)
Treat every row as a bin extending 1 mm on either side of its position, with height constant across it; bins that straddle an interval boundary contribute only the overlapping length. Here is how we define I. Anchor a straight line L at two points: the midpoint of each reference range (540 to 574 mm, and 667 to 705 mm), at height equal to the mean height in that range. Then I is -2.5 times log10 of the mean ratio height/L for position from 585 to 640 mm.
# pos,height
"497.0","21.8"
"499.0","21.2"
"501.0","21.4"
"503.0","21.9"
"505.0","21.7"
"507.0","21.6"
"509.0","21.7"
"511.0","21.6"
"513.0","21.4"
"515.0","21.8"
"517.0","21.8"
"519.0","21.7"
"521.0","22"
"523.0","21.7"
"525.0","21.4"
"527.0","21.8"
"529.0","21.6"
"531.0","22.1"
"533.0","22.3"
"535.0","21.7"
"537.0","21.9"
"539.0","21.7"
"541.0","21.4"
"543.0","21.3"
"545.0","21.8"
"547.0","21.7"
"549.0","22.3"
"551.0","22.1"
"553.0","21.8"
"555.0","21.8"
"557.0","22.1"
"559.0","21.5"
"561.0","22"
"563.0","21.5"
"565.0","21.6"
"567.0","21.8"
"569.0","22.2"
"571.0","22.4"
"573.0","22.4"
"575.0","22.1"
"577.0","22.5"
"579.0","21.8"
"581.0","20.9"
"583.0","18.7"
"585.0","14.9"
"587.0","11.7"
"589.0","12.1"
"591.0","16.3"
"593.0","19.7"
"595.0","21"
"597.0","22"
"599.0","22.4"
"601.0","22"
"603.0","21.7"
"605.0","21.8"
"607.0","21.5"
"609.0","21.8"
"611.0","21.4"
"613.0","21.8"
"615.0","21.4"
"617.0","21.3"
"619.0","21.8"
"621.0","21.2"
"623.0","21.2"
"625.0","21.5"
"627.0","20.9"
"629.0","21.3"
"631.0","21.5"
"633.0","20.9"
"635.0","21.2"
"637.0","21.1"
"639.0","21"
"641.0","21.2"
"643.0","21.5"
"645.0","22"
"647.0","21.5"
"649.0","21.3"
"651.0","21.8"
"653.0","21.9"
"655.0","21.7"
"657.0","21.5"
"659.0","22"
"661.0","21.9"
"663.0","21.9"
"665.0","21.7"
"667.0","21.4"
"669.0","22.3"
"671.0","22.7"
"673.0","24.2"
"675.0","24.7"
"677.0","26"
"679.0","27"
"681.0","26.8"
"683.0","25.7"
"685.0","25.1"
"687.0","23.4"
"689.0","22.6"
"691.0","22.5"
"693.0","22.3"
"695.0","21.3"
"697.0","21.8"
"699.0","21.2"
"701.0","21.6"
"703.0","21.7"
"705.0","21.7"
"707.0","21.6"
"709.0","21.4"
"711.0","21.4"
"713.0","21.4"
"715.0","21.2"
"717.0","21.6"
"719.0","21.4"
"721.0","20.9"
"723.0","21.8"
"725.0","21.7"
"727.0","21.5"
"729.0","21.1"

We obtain 0.11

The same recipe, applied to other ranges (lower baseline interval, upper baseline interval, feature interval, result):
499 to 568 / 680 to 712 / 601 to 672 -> 0.04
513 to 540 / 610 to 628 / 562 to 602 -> 0.08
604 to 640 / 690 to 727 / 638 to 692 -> -0.07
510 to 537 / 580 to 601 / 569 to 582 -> -0.16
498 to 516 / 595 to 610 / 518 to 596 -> 0.04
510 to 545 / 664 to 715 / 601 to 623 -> 0.04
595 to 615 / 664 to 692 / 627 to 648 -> 0.07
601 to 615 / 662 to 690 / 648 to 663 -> 0.07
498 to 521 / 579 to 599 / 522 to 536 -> -0.05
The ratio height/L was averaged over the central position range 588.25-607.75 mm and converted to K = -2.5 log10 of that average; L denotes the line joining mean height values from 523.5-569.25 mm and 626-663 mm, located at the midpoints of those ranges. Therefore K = 0.08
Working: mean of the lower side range 21.8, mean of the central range 20.1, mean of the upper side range 21.5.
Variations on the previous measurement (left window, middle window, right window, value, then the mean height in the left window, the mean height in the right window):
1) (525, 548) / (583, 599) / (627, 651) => 0.24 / 21.7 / 21.3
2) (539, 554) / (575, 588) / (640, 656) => 0.16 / 21.8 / 21.6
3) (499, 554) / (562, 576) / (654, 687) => 0.01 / 21.7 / 23.5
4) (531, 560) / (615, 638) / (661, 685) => 0.09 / 21.8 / 24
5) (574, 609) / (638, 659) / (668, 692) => 0.06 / 19.7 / 24.4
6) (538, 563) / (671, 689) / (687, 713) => -0.15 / 21.8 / 21.8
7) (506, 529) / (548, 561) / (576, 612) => -0.06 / 21.7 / 19.7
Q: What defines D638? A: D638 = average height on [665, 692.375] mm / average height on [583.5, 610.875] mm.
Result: 1.3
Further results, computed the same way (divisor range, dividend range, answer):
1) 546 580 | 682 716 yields 1.01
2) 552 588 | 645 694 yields 1.11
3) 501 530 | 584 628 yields 0.93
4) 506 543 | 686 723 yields 1.00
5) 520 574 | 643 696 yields 1.05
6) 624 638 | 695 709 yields 1.02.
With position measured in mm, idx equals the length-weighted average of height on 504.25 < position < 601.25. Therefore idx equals 21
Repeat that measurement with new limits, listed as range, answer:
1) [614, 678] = 21.9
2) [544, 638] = 20.9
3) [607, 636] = 21.4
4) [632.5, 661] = 21.5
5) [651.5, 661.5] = 21.8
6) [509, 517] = 21.6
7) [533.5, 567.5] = 21.8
